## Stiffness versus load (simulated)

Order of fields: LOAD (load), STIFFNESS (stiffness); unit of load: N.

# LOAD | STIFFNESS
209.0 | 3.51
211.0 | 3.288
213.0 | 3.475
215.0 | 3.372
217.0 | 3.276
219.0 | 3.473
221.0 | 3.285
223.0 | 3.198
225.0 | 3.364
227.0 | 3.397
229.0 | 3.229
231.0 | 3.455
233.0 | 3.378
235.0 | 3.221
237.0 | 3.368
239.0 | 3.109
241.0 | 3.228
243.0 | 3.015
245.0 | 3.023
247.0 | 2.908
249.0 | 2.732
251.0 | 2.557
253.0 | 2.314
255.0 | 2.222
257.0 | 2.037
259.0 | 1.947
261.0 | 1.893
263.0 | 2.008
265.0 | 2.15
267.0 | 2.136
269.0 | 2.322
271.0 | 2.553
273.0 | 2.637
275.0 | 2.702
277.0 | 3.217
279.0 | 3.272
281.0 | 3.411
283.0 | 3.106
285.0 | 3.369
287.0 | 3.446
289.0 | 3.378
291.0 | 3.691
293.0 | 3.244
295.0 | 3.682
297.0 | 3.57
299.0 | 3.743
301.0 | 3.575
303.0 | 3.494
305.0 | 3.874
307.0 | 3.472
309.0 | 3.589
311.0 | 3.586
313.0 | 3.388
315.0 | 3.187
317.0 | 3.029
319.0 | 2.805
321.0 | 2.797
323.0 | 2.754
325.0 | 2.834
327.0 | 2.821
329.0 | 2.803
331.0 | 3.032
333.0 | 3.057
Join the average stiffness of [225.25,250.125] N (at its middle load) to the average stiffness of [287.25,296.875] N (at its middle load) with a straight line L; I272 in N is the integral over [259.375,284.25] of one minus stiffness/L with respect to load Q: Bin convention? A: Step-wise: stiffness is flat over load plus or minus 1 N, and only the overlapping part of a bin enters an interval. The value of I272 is 5.7 N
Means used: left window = 3.17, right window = 3.5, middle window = 2.61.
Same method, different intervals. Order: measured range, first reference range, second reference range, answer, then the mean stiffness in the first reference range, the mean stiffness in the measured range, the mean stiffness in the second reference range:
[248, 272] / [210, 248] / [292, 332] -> 7.54 N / 3.27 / 2.24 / 3.26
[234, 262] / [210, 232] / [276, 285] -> 5.31 N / 3.35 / 2.68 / 3.26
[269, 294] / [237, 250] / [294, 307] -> 2.24 N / 3.03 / 3.13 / 3.64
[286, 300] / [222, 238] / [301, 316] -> -0.23 N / 3.33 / 3.54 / 3.52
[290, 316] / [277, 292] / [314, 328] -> -3.50 N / 3.37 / 3.55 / 2.89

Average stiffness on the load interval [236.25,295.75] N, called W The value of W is 2.82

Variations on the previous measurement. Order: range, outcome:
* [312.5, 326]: 2.96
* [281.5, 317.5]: 3.47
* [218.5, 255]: 3.1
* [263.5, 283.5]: 2.72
